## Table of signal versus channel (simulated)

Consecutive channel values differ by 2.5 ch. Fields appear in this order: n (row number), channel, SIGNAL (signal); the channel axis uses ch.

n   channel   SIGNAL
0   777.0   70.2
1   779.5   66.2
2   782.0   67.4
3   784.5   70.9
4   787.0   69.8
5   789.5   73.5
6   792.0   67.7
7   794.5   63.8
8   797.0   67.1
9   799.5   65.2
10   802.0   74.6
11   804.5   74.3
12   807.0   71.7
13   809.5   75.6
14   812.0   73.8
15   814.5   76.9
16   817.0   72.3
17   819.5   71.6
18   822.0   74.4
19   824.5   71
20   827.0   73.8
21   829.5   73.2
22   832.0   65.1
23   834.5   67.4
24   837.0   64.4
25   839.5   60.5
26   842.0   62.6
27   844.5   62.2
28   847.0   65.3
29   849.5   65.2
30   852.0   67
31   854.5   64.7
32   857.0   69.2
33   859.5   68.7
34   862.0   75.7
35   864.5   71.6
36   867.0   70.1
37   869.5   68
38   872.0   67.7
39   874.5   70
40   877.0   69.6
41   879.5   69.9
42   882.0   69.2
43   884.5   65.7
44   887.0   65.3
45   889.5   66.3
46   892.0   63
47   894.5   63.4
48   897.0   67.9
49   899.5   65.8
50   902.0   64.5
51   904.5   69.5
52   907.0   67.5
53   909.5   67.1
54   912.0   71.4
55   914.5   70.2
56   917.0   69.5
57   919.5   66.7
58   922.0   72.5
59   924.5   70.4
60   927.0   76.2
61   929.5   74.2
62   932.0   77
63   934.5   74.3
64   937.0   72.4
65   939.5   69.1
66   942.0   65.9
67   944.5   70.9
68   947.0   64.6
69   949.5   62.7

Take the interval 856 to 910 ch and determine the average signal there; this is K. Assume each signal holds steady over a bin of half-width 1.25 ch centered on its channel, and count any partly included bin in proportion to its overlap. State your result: 68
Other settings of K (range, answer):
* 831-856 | 64.5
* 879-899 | 66.2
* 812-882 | 68.9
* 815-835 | 71.5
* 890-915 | 66.9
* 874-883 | 69.7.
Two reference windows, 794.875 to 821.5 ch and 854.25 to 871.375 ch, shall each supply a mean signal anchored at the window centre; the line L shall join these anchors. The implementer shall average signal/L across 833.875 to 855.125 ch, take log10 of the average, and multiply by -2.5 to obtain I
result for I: 0.10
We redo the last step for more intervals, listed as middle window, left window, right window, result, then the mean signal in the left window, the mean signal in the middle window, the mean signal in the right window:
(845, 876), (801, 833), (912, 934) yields 0.06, 73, 68.5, 72.1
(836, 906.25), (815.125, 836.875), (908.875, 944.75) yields 0.07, 70.9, 66.9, 71.3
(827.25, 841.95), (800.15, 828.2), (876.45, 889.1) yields 0.09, 73.5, 66.4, 67.7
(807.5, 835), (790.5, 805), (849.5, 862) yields -0.06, 68.6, 72.4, 68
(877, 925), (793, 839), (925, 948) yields 0.06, 70.7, 67.7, 71.7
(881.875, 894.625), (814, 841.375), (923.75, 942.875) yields 0.10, 69.7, 65.3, 72.6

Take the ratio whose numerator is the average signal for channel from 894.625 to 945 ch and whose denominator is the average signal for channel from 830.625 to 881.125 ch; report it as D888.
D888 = 1.0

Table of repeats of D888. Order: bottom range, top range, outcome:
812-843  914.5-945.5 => 1.03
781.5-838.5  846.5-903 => 0.96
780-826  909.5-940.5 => 1.01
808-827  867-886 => 0.93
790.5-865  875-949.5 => 1.00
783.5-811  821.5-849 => 0.95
